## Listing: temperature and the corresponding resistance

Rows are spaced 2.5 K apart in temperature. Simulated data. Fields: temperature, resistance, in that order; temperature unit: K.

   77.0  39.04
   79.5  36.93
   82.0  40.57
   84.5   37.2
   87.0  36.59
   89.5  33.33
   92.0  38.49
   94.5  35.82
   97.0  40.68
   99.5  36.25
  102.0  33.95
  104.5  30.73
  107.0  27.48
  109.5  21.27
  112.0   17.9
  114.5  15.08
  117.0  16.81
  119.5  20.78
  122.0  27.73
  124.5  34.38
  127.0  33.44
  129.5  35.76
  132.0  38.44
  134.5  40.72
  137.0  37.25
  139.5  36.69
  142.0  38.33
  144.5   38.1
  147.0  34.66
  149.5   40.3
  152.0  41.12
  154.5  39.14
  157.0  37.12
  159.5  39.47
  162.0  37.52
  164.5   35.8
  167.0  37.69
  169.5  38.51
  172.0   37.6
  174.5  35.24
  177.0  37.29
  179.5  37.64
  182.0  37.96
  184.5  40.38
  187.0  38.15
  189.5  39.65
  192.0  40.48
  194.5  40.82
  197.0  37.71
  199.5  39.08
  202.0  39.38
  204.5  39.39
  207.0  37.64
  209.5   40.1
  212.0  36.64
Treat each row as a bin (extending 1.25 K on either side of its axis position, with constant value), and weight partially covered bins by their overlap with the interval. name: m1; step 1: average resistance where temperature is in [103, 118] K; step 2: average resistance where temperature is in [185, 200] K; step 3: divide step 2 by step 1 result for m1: 1.80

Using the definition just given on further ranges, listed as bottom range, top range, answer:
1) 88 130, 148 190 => 1.30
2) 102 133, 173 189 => 1.41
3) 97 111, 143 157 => 1.26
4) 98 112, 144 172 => 1.31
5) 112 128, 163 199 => 1.59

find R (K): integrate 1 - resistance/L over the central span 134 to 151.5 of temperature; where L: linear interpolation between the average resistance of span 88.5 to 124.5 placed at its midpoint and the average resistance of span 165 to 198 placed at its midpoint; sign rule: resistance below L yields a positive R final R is -2.52 K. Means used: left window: 28.5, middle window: 38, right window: 38.3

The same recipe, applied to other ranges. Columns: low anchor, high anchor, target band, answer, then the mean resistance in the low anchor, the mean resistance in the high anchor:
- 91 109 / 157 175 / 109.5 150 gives 5.23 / 34.2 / 37.5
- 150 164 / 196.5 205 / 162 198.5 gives 0.64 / 38.8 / 38.9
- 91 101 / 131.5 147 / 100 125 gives 8.68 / 37.7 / 38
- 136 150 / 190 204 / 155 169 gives 0.18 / 37.4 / 39.5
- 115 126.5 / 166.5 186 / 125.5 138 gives -4.39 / 24.8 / 37.8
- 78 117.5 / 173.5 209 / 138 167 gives -1.87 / 31.5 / 38.7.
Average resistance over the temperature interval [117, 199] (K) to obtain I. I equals 36.8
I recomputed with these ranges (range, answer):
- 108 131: 25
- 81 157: 33.3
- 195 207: 38.9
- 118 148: 34.5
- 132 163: 38.4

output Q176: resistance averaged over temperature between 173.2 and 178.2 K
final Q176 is 36.3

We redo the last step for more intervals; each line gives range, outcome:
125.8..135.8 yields 37.1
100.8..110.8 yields 28.3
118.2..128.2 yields 29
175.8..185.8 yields 38.3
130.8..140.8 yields 38.3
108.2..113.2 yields 19.7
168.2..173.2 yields 38.1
